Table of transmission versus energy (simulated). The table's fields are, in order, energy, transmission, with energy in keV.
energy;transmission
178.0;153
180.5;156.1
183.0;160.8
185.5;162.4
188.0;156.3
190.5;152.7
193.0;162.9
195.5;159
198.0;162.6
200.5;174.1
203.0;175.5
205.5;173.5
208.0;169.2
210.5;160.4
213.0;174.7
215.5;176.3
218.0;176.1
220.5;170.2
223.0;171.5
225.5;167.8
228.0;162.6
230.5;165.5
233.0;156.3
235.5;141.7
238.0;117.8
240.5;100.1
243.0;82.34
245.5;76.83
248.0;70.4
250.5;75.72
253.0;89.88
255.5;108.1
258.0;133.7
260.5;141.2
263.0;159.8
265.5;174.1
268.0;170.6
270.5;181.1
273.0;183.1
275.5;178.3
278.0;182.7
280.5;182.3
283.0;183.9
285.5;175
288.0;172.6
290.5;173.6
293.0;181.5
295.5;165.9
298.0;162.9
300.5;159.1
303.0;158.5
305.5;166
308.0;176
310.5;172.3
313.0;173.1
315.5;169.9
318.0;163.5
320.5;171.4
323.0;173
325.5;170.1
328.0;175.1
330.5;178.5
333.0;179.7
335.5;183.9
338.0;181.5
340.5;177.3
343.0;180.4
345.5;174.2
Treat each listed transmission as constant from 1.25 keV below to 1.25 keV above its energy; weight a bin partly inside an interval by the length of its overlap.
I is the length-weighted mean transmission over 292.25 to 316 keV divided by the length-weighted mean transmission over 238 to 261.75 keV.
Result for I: 1.7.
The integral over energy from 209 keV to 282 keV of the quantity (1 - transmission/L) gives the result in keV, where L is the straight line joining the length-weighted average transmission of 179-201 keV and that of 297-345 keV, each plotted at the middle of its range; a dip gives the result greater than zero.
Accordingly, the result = 8.5 keV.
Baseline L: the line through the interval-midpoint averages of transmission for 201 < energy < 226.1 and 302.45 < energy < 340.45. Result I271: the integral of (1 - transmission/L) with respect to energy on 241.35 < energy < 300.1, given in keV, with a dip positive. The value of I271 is 8.4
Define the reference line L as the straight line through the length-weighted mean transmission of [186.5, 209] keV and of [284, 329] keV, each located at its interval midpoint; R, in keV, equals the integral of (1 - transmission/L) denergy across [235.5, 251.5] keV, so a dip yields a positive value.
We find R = 7.2 keV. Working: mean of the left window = 165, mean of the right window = 170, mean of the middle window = 91.6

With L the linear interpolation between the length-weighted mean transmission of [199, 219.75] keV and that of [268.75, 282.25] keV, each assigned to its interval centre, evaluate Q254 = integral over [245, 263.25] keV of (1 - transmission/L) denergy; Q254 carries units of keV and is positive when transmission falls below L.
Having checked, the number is 7.49 keV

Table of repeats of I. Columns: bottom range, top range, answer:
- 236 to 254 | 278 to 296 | 1.97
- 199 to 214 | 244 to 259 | 0.54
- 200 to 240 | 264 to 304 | 1.07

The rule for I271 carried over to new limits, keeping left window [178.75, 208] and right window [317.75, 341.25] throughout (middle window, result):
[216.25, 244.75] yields 3.6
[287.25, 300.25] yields 0.2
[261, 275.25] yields -0.2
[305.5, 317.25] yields 0.2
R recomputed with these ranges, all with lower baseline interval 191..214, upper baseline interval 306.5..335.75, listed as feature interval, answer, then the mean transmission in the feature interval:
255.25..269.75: 1.6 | 152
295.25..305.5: 0.6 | 162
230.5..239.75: 1.6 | 140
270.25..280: -0.6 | 181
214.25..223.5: -0.3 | 174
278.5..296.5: -0.5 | 177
